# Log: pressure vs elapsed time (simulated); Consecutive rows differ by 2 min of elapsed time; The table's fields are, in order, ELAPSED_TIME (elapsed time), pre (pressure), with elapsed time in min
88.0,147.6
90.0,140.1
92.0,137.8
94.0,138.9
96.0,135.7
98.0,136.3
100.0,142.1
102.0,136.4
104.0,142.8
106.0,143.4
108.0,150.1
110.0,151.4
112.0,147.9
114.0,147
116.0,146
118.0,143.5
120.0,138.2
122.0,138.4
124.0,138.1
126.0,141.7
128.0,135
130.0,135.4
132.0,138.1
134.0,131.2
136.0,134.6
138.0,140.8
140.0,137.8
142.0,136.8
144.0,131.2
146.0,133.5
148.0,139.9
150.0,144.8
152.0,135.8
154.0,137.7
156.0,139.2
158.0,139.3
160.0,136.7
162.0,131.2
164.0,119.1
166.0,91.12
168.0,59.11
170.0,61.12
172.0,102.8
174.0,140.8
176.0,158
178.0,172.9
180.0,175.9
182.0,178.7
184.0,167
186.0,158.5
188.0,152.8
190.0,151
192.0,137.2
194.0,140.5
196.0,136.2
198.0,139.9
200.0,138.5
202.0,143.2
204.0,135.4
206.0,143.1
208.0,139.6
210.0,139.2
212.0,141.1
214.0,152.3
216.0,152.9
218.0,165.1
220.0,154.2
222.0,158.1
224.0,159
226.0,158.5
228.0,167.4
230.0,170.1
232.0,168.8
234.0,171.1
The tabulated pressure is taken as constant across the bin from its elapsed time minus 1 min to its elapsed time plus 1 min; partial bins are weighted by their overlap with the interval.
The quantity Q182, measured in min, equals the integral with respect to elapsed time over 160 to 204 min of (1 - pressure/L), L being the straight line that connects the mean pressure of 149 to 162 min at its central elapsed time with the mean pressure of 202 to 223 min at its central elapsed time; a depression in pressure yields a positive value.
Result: 2.1 min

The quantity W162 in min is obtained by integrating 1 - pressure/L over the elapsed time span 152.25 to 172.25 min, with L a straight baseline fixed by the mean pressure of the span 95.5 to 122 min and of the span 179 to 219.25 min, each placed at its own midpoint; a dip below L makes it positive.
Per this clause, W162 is 4.6 min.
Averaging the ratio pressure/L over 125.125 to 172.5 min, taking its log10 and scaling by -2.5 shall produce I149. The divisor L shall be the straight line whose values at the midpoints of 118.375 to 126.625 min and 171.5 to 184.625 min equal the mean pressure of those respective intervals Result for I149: 0.17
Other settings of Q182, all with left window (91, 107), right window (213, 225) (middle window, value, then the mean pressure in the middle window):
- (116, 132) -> 0.43 min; 139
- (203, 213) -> 1.01 min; 140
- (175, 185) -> -1.28 min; 170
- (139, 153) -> 0.86 min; 137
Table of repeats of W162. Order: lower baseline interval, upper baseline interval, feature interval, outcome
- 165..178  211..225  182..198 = -3.1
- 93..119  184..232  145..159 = 0.7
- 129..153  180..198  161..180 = 3.7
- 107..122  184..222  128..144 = 1.1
